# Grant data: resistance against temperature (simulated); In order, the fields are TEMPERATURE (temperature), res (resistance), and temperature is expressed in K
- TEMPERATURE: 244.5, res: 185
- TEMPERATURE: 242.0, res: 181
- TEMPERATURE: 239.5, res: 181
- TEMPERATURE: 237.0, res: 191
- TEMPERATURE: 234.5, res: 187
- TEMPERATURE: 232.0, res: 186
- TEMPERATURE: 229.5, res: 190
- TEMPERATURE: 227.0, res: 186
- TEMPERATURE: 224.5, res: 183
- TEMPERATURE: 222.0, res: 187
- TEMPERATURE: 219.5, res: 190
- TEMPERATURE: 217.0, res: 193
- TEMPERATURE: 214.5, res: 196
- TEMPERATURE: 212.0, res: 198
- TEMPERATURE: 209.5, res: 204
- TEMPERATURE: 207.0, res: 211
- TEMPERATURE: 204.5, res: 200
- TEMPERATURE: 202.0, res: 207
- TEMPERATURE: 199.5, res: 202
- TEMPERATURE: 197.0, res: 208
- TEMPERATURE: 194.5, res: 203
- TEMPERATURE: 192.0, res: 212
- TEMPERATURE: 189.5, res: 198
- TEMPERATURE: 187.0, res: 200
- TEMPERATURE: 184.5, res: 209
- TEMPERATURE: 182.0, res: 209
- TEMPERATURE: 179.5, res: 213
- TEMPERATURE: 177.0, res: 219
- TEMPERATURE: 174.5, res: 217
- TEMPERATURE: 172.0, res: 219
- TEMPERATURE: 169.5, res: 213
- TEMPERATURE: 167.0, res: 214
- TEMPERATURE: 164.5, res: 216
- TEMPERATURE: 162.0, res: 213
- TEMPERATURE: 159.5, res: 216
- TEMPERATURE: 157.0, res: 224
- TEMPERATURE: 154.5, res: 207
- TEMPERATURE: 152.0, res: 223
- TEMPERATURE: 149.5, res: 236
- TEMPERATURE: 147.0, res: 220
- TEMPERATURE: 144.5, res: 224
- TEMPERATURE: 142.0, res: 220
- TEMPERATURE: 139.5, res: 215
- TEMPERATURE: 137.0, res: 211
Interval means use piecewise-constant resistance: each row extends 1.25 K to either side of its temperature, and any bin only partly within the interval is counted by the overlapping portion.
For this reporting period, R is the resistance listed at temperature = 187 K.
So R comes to 200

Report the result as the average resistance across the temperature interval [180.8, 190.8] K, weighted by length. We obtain 204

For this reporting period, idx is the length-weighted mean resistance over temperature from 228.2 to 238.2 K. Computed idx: 188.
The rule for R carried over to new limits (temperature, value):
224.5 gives 183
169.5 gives 213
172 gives 219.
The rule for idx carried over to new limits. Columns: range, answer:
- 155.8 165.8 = 217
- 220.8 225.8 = 185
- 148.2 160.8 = 221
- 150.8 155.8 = 215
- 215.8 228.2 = 188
